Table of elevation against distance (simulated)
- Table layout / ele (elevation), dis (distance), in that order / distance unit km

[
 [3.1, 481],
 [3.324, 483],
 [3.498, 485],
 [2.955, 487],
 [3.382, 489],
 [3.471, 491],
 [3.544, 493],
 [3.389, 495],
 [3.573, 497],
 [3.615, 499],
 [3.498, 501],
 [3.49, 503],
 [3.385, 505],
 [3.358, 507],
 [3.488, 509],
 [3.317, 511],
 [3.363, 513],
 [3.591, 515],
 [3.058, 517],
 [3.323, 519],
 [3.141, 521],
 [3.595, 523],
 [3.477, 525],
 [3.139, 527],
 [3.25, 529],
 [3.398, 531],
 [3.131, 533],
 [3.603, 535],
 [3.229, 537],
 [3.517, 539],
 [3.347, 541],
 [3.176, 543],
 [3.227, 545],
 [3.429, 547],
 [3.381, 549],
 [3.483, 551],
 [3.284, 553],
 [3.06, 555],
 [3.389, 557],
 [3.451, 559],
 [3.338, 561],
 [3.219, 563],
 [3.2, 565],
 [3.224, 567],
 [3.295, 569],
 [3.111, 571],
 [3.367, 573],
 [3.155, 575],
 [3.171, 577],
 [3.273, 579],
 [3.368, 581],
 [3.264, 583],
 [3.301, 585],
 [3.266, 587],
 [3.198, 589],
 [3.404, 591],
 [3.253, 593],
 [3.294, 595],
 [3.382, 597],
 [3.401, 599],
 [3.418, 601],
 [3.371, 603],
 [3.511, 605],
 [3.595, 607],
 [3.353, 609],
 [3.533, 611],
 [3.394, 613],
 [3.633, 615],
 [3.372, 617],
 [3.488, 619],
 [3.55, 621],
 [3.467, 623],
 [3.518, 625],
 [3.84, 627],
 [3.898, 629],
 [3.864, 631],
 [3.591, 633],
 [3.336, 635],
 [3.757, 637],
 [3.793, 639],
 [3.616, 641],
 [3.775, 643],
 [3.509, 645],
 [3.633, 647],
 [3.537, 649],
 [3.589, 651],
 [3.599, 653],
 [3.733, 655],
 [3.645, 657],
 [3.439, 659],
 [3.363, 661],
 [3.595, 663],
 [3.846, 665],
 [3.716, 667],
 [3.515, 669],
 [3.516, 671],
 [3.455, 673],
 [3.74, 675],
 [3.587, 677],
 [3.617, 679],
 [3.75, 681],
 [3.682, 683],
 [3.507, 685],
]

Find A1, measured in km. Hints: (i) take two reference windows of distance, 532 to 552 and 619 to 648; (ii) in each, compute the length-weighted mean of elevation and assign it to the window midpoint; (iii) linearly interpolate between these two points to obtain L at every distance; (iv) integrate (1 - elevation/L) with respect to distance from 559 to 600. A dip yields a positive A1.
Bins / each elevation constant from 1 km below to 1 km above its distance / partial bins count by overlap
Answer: 2.3 km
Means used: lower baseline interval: 3.35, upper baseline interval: 3.65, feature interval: 3.28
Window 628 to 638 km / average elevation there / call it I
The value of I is 3.69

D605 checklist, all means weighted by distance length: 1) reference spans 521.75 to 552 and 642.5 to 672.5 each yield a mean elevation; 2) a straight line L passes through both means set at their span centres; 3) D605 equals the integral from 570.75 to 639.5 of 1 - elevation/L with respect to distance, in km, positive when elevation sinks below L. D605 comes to 1.0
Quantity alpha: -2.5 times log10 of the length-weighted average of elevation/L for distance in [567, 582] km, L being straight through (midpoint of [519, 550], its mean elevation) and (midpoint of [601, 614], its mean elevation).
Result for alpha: 0.05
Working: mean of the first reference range 3.34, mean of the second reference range 3.46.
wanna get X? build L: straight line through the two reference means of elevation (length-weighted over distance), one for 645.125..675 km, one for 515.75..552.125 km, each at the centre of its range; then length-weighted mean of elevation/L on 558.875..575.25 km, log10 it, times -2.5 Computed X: 0.05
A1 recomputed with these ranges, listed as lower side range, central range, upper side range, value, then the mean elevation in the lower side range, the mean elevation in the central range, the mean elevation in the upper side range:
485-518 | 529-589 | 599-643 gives 3.2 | 3.41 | 3.3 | 3.57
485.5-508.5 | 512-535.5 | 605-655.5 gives 0.9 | 3.43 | 3.33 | 3.6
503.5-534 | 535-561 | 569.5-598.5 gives -0.3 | 3.34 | 3.34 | 3.27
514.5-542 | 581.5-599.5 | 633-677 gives 0.8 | 3.34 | 3.31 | 3.6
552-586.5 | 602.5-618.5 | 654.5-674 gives -0.3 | 3.26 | 3.47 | 3.58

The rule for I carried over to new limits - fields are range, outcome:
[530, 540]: 3.38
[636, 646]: 3.69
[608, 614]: 3.43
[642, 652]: 3.61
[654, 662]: 3.54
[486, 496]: 3.35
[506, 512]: 3.39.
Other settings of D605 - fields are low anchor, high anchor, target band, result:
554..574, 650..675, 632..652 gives -0.5 km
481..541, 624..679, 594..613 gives 0.6 km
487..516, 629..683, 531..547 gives 0.7 km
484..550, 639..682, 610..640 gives -0.4 km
